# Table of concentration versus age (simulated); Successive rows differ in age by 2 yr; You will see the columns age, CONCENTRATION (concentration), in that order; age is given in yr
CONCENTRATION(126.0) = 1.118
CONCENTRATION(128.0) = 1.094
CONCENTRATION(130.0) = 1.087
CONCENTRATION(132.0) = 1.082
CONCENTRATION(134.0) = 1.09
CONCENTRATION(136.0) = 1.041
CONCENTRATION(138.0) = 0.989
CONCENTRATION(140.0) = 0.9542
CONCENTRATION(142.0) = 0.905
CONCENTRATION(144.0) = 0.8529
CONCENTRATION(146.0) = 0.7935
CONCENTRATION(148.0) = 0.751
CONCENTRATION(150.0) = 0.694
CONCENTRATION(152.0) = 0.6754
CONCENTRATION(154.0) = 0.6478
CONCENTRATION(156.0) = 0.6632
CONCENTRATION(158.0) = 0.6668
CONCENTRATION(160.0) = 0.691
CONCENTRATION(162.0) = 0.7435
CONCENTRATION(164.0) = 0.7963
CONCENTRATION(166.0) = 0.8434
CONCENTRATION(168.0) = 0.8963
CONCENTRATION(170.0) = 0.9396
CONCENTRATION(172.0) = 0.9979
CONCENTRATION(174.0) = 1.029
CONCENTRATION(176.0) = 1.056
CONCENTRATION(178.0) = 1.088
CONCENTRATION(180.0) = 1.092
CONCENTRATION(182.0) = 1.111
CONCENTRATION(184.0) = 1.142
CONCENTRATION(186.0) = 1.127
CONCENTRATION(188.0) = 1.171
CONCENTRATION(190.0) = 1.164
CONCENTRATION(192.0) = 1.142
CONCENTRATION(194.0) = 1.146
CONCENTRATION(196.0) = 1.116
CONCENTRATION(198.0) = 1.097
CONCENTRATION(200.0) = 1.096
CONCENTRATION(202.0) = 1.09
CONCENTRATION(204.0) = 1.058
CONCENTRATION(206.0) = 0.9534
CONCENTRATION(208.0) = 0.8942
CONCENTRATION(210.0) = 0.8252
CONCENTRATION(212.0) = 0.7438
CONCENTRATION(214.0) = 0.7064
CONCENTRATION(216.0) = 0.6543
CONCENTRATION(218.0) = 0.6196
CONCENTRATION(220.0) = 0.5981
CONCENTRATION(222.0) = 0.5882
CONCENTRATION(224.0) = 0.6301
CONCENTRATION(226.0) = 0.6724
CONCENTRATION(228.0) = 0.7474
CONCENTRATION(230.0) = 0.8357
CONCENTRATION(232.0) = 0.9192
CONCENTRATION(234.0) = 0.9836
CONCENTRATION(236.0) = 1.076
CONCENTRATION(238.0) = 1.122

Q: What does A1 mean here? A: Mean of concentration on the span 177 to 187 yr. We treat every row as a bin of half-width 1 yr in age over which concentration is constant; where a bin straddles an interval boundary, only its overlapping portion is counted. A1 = 1.11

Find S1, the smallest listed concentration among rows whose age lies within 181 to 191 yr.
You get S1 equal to 1.111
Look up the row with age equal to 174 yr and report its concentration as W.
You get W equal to 1.029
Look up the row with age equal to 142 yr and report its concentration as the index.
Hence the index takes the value 0.905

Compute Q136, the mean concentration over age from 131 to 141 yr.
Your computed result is 1.03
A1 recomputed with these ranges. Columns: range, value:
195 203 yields 1.1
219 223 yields 0.593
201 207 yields 1.03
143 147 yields 0.823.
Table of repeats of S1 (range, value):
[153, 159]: 0.6478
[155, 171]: 0.6632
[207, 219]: 0.6196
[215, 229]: 0.5882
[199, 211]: 0.8252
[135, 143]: 0.905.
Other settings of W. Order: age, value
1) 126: 1.118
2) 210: 0.8252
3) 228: 0.7474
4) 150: 0.694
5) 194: 1.146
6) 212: 0.7438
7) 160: 0.691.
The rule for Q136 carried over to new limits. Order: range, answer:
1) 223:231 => 0.721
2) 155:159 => 0.665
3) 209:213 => 0.784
